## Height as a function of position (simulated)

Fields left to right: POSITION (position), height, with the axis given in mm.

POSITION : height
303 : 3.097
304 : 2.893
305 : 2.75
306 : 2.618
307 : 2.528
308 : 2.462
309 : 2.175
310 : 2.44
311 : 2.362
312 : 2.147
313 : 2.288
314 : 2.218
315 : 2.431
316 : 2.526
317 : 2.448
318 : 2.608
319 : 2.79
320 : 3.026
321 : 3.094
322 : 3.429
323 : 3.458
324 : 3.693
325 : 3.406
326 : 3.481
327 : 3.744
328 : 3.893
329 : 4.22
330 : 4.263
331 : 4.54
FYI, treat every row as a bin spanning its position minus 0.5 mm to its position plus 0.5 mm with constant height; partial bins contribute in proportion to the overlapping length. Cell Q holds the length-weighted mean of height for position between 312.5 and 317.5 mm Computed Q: 2.38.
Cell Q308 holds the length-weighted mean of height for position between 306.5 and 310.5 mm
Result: 2.4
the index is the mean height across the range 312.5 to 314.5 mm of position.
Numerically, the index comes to 2.25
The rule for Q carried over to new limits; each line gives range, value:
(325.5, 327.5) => 3.61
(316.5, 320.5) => 2.72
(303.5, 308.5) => 2.65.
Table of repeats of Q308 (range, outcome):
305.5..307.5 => 2.57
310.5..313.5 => 2.27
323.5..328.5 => 3.64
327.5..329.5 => 4.06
